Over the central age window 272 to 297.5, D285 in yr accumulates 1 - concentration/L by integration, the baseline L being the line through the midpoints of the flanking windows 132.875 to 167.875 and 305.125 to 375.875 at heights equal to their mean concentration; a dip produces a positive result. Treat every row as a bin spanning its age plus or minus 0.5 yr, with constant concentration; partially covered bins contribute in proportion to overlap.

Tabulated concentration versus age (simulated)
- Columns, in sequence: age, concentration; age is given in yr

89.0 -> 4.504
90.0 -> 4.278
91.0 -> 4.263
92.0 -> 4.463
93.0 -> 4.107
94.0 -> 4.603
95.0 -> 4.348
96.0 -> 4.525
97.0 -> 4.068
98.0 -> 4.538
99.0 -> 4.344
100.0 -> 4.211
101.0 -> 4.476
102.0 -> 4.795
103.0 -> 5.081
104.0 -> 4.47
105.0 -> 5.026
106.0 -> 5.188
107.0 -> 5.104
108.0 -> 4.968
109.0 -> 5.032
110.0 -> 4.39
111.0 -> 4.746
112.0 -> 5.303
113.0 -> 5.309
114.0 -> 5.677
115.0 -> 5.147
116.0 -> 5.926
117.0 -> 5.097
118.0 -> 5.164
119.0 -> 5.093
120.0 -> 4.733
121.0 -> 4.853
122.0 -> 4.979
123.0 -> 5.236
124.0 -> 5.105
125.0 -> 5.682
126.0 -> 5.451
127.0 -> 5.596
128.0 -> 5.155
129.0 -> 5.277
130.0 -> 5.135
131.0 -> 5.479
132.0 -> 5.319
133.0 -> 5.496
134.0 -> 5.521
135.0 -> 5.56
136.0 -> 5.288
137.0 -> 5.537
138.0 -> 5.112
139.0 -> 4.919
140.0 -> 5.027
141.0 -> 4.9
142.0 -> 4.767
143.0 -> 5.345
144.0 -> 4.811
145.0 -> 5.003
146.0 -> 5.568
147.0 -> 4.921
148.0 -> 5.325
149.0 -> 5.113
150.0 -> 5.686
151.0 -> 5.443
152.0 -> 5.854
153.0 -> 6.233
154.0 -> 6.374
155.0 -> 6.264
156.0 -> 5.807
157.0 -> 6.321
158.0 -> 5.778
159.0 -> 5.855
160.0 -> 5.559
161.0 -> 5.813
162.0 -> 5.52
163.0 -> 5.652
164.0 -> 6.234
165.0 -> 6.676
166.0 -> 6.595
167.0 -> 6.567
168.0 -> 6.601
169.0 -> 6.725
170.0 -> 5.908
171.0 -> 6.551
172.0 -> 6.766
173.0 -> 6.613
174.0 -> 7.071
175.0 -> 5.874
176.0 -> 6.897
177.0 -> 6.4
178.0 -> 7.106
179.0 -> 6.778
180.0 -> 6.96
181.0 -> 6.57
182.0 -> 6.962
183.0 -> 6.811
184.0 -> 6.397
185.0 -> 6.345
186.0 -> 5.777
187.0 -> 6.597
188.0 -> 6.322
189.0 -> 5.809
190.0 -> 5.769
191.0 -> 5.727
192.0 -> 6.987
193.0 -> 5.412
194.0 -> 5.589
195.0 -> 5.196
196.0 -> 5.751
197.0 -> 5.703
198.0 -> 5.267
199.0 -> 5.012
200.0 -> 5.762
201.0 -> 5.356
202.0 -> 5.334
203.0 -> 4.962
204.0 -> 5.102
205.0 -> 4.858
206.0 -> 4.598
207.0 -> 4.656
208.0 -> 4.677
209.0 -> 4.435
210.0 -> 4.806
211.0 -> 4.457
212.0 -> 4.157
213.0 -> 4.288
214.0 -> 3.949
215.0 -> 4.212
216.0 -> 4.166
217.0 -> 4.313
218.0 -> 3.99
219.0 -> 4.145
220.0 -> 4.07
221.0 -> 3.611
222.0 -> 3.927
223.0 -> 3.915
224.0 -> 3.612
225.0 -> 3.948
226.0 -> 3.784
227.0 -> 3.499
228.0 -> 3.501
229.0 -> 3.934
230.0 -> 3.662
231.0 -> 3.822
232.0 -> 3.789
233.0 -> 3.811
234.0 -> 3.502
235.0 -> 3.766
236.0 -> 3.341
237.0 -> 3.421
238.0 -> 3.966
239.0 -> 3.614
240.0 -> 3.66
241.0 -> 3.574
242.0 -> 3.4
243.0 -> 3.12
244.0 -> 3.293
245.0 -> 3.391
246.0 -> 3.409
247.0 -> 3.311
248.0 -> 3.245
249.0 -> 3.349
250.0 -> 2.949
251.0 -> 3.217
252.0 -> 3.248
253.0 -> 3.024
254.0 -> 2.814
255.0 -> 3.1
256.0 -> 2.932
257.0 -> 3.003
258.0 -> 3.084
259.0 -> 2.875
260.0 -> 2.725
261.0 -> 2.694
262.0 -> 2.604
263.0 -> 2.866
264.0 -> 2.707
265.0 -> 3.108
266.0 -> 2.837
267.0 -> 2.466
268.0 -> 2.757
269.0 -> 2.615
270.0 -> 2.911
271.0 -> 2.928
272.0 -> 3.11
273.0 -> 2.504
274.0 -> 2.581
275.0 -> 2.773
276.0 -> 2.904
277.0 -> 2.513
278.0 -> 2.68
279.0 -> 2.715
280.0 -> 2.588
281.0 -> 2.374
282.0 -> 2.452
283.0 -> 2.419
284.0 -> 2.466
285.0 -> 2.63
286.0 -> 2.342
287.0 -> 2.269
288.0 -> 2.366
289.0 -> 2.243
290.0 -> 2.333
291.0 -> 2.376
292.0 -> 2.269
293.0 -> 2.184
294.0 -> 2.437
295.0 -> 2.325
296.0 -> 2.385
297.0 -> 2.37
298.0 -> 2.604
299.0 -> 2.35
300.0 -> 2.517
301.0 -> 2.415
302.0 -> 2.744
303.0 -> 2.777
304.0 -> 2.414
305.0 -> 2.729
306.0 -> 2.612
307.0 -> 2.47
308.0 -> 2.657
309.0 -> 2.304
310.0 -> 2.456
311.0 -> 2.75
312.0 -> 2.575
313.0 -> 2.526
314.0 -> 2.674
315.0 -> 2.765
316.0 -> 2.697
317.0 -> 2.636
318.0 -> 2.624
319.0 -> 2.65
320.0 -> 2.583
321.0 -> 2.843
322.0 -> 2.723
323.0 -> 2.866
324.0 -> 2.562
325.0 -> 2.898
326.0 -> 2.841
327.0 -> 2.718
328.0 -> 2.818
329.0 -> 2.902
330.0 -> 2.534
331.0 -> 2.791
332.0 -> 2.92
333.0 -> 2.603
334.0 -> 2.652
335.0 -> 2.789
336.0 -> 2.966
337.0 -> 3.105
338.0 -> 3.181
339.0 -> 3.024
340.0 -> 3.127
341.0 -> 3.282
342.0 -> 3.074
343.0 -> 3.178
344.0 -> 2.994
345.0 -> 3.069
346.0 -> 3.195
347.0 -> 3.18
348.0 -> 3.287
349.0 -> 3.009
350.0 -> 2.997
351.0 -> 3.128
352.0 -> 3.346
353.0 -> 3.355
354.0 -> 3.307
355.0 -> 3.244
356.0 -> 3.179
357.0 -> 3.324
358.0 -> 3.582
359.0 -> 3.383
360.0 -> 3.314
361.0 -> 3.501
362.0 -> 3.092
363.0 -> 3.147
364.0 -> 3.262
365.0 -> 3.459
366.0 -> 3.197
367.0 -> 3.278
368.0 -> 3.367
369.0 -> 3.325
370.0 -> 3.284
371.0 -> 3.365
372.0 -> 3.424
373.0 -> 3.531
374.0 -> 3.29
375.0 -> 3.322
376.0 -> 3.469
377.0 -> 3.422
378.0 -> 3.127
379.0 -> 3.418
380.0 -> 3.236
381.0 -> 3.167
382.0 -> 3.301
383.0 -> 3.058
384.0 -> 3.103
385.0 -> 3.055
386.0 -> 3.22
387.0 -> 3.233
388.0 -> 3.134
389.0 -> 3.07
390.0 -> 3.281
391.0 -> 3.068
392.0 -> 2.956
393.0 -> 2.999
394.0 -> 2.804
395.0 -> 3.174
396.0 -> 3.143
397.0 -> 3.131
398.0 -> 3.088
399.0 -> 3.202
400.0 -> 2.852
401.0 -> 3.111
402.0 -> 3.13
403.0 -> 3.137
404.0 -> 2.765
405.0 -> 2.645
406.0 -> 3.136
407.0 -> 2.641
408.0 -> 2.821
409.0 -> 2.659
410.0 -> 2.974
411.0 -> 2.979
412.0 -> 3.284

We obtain 8.80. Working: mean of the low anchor 5.62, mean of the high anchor 3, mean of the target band 2.47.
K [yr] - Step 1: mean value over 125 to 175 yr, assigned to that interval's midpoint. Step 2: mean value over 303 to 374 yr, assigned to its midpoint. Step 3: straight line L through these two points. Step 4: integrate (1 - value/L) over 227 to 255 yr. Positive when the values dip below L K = 6.1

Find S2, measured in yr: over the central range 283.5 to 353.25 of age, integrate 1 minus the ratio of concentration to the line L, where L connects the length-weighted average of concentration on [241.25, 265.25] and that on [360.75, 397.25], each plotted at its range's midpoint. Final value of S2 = 9.6 yr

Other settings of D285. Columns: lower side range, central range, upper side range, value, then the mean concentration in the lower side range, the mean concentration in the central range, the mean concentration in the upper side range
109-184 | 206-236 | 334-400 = 5.3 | 5.71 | 4.01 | 3.2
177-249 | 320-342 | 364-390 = 4.8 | 4.68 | 2.86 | 3.27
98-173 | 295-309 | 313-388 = 4.2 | 5.43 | 2.53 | 3.09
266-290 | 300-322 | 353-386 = 1.8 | 2.59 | 2.61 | 3.3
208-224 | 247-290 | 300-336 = 8.1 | 4.16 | 2.76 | 2.67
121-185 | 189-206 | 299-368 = -1.2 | 5.84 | 5.47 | 2.92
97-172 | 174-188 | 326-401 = -4.7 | 5.4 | 6.58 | 3.15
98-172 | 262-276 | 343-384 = 4.6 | 5.41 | 2.78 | 3.27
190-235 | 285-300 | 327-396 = 5.7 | 4.53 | 2.36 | 3.16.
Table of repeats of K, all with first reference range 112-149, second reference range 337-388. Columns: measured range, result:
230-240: 1.5 yr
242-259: 4.3 yr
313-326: 3.3 yr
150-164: -2.5 yr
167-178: -3.8 yr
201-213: -0.4 yr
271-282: 3.6 yr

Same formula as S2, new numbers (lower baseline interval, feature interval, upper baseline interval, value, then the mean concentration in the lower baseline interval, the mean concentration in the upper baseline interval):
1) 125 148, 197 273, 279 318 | -2.0 yr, 5.25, 2.49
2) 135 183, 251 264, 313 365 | 4.3 yr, 5.95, 3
